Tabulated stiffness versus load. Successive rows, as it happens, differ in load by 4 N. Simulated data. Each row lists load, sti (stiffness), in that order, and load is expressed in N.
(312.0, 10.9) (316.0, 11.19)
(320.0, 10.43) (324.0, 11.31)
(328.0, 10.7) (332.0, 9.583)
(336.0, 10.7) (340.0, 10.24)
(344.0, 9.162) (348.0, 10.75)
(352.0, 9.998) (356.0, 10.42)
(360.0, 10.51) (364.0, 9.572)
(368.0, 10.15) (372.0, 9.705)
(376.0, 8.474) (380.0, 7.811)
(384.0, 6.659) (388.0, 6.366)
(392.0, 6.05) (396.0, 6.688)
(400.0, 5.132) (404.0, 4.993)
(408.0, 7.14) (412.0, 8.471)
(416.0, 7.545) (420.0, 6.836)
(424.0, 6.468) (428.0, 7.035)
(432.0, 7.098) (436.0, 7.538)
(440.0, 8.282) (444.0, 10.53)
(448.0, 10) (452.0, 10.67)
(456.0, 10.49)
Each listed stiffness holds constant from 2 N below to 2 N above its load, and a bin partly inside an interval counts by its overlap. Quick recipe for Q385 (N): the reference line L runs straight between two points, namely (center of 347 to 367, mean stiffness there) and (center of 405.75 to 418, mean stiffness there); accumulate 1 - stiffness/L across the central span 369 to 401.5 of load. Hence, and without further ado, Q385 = 6.3 N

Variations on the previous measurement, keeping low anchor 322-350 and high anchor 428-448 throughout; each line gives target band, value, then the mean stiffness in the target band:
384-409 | 8.5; 6.07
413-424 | 2.0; 7.18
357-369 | -0.3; 10.1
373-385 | 2.1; 7.9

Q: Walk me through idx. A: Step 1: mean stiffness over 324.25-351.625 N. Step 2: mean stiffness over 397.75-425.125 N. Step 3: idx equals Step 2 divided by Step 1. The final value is 0.65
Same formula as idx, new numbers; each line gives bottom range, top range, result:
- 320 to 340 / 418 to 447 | 0.74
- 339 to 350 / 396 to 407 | 0.55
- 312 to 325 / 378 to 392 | 0.62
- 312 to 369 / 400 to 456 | 0.76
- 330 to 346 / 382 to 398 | 0.65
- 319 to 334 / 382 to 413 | 0.61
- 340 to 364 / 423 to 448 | 0.80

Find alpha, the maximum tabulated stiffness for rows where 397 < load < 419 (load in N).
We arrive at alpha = 8.471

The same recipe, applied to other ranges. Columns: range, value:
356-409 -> 10.51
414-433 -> 7.545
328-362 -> 10.75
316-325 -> 11.31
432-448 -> 10.53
